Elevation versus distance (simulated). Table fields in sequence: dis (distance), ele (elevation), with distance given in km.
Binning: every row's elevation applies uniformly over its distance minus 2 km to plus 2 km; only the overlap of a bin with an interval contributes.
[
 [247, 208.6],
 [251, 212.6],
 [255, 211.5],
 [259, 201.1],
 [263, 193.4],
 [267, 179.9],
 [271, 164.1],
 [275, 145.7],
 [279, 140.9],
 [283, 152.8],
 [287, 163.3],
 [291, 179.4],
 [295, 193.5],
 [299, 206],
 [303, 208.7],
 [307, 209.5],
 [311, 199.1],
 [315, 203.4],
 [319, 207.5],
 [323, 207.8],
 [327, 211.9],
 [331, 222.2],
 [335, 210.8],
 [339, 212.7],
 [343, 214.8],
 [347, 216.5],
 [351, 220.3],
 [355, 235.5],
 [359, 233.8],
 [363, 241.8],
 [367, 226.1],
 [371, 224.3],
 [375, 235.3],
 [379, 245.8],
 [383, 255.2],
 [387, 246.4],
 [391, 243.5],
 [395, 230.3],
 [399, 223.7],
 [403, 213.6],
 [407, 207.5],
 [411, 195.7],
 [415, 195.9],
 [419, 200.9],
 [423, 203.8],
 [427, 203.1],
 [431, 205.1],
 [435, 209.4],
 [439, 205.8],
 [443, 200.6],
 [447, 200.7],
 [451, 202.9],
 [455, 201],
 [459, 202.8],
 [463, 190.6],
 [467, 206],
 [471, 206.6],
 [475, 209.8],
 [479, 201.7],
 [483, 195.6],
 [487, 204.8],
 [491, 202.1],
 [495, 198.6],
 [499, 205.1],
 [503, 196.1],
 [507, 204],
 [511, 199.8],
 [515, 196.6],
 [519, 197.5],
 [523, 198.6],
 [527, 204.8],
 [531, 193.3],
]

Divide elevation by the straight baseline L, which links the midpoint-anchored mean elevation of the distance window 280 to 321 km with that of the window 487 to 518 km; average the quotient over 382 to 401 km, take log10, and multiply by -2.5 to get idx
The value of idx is -0.22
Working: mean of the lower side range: 191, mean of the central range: 239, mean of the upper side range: 201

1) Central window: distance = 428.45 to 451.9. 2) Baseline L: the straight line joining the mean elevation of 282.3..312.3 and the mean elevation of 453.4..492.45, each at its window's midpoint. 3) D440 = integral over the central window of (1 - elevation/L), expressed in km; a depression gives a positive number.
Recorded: -0.5 km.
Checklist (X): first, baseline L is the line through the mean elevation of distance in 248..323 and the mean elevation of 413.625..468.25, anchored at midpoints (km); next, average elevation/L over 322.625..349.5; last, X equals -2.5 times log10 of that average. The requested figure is -0.12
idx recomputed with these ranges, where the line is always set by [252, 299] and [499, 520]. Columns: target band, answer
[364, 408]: -0.234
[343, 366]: -0.229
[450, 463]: -0.033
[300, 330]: -0.148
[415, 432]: -0.061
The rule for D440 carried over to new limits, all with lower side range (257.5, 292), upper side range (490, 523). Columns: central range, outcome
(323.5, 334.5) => -2.46 km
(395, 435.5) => -4.24 km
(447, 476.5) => -1.35 km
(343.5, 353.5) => -2.27 km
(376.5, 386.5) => -3.63 km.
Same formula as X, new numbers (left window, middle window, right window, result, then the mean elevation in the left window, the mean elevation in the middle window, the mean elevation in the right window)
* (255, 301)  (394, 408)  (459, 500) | -0.14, 176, 219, 202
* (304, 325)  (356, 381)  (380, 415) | -0.08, 206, 235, 226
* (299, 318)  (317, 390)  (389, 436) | -0.09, 205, 226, 211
